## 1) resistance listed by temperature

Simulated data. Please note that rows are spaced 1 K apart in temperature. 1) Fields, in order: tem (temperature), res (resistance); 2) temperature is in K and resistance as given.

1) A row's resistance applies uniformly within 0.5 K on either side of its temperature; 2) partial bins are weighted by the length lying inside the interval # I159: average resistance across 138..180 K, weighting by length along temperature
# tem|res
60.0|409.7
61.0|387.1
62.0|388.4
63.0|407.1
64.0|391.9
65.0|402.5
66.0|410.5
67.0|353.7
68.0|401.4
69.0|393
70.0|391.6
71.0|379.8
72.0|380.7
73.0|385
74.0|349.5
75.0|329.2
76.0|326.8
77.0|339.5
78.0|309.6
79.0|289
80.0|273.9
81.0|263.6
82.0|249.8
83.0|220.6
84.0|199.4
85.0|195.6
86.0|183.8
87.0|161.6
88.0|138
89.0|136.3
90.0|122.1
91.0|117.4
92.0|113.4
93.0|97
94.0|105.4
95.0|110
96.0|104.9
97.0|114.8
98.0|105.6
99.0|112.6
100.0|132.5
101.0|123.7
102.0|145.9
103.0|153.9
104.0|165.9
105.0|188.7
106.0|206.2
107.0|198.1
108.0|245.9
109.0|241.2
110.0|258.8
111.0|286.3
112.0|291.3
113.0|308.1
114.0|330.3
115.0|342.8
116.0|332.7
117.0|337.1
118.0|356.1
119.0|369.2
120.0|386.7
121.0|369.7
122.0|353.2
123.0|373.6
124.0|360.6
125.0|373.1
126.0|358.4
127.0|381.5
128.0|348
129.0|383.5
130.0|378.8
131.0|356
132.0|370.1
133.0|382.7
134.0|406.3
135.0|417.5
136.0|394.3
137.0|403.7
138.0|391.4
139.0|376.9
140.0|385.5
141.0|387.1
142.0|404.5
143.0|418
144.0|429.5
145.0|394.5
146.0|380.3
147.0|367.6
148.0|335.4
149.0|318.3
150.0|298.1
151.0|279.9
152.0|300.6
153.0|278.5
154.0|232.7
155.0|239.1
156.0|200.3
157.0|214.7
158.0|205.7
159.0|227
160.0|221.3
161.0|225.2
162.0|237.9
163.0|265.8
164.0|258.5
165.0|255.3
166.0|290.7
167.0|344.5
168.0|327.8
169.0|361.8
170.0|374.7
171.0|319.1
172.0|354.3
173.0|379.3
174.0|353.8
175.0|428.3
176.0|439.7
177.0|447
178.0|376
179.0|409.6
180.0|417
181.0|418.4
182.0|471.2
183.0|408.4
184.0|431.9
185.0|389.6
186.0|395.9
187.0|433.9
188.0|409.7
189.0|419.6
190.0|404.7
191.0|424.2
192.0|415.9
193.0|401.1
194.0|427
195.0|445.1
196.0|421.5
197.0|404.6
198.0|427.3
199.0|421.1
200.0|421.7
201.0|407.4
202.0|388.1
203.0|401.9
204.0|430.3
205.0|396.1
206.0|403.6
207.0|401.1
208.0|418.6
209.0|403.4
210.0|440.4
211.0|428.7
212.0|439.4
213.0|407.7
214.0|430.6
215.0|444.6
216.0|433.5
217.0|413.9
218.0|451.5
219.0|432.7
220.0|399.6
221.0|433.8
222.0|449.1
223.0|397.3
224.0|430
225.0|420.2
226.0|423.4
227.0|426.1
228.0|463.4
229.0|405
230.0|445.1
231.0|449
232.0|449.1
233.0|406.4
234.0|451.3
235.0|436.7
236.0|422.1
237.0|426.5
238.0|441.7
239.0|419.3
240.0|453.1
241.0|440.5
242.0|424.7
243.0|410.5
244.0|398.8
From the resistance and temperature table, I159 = 327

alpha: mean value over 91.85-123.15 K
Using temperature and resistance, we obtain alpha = 230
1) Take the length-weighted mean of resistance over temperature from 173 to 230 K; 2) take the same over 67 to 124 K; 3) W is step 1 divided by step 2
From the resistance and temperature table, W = 1.68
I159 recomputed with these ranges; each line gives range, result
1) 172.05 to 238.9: 421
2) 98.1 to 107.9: 160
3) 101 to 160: 319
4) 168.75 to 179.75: 387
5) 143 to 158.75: 301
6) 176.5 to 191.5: 417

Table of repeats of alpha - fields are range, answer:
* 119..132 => 369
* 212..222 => 429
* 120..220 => 373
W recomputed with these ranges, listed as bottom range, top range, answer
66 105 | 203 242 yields 1.90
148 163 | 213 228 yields 1.70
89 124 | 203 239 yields 1.90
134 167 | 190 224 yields 1.33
